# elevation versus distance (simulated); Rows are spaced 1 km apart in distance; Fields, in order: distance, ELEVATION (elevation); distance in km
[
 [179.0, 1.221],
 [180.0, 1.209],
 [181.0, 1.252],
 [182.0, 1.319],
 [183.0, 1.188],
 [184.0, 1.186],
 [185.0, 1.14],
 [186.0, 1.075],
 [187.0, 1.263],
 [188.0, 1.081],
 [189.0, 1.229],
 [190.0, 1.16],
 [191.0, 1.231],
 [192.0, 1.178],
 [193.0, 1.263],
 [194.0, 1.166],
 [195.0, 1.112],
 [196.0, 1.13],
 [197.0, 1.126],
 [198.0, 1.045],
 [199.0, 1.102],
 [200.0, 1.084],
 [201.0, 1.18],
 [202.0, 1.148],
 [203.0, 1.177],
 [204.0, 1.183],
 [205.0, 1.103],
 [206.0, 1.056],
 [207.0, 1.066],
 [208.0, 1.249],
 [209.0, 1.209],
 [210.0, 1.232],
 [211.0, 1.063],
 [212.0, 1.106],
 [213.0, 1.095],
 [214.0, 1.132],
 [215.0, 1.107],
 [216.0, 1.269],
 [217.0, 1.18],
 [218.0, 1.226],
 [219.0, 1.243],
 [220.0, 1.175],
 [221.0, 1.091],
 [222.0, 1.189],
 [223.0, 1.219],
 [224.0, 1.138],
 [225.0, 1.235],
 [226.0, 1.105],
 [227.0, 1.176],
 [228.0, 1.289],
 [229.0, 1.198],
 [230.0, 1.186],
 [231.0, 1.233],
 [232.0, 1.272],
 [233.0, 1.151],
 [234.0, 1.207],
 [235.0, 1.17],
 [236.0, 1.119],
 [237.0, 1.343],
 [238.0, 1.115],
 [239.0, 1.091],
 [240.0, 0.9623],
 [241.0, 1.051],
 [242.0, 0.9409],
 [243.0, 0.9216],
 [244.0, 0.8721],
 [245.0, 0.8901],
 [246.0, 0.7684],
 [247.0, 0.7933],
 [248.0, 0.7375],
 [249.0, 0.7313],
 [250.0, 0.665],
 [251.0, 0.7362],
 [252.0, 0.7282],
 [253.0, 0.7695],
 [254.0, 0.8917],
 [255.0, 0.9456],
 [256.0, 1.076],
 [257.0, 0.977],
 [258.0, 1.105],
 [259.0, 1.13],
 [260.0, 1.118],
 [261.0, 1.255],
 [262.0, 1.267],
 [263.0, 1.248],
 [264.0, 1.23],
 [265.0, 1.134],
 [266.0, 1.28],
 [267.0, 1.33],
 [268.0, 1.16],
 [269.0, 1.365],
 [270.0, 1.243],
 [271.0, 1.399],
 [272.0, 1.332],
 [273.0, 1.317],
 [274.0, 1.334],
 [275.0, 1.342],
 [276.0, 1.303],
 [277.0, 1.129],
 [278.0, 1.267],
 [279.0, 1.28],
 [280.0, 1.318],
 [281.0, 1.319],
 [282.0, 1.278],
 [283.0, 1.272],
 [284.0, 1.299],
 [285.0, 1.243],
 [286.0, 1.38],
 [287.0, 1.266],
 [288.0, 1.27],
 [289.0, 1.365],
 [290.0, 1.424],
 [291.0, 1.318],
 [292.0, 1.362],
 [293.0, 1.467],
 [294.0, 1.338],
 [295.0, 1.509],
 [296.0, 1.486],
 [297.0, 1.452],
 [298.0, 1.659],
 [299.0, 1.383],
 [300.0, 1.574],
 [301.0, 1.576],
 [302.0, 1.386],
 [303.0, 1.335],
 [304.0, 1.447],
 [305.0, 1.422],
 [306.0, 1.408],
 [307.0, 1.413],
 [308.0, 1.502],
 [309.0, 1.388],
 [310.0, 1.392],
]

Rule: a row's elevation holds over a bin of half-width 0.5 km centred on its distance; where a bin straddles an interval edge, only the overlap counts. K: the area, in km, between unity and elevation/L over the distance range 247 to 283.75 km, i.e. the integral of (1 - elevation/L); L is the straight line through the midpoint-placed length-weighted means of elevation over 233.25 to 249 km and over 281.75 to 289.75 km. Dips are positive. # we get 1.0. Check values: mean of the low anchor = 0.993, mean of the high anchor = 1.3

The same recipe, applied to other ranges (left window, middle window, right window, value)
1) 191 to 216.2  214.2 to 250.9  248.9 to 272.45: 1.2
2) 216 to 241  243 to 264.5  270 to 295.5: 5.2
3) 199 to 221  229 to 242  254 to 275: 0.3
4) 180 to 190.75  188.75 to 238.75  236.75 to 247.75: -4.4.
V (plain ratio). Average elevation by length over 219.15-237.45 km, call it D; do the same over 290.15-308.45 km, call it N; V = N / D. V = 1.2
